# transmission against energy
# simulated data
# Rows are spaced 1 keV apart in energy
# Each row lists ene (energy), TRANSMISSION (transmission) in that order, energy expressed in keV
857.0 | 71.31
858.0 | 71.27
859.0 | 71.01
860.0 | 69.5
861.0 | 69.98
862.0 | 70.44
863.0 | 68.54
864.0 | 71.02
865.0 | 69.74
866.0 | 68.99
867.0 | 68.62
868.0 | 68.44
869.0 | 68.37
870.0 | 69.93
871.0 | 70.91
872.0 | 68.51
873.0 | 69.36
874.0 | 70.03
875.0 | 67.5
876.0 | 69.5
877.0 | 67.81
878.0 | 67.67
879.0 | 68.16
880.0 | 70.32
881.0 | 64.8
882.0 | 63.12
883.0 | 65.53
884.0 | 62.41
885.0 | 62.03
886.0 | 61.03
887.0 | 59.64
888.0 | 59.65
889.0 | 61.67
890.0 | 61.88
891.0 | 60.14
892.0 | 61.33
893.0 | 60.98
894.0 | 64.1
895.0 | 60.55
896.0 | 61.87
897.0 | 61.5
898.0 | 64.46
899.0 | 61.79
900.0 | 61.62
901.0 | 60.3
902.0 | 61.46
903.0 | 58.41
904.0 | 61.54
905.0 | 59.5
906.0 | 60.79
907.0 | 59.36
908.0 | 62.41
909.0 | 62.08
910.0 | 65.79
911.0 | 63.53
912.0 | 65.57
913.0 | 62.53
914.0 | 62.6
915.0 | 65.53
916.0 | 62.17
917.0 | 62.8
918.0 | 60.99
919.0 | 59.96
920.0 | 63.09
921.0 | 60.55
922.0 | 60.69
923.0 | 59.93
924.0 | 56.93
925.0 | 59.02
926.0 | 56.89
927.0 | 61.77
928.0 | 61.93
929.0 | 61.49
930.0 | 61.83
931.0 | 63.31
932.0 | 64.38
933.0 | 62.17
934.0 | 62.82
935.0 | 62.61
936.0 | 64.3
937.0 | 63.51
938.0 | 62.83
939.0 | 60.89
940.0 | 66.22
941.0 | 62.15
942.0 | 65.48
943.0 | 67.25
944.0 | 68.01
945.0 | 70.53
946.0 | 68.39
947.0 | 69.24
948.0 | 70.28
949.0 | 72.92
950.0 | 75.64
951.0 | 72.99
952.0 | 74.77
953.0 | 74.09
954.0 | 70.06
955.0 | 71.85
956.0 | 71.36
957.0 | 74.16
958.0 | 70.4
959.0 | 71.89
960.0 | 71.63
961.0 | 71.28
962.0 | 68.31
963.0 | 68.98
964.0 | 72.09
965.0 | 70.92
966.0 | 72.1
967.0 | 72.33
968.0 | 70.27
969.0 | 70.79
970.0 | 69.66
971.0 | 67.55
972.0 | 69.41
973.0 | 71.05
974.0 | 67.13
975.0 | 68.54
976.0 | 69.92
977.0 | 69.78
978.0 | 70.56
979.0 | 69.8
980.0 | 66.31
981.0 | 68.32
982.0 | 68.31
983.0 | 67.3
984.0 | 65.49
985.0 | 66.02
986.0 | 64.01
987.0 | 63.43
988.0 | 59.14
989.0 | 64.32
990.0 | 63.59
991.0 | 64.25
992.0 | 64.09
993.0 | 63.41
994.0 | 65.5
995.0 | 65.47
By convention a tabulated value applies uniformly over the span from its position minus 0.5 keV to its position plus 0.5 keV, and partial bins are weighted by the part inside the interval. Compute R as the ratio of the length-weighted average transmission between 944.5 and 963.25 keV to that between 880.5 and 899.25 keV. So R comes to 1.15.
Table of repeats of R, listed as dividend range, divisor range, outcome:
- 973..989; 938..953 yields 0.97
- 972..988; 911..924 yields 1.09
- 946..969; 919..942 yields 1.16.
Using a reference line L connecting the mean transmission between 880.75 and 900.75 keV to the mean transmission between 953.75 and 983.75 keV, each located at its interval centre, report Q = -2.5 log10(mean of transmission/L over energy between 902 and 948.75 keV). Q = 0.04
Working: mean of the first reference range 61.9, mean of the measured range 63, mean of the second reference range 70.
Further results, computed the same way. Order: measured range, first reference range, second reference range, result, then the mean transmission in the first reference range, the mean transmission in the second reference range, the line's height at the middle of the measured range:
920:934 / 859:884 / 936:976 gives 0.138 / 68.5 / 69.6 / 69.2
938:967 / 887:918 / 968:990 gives -0.072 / 61.9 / 67.4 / 65.5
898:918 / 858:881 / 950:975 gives 0.130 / 69.2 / 71.1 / 70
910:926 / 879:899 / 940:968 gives 0.076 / 62.6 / 70.6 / 66.2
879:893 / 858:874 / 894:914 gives 0.049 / 69.6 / 61.9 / 65.6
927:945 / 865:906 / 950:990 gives 0.061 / 64.4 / 69.4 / 67.4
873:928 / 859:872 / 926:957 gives 0.095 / 69.6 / 66.8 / 68.3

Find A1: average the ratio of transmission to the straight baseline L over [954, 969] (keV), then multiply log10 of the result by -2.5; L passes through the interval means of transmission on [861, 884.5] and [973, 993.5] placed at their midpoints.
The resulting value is -0.071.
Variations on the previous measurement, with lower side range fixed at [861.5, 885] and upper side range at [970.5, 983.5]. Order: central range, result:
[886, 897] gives 0.12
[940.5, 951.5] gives -0.01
